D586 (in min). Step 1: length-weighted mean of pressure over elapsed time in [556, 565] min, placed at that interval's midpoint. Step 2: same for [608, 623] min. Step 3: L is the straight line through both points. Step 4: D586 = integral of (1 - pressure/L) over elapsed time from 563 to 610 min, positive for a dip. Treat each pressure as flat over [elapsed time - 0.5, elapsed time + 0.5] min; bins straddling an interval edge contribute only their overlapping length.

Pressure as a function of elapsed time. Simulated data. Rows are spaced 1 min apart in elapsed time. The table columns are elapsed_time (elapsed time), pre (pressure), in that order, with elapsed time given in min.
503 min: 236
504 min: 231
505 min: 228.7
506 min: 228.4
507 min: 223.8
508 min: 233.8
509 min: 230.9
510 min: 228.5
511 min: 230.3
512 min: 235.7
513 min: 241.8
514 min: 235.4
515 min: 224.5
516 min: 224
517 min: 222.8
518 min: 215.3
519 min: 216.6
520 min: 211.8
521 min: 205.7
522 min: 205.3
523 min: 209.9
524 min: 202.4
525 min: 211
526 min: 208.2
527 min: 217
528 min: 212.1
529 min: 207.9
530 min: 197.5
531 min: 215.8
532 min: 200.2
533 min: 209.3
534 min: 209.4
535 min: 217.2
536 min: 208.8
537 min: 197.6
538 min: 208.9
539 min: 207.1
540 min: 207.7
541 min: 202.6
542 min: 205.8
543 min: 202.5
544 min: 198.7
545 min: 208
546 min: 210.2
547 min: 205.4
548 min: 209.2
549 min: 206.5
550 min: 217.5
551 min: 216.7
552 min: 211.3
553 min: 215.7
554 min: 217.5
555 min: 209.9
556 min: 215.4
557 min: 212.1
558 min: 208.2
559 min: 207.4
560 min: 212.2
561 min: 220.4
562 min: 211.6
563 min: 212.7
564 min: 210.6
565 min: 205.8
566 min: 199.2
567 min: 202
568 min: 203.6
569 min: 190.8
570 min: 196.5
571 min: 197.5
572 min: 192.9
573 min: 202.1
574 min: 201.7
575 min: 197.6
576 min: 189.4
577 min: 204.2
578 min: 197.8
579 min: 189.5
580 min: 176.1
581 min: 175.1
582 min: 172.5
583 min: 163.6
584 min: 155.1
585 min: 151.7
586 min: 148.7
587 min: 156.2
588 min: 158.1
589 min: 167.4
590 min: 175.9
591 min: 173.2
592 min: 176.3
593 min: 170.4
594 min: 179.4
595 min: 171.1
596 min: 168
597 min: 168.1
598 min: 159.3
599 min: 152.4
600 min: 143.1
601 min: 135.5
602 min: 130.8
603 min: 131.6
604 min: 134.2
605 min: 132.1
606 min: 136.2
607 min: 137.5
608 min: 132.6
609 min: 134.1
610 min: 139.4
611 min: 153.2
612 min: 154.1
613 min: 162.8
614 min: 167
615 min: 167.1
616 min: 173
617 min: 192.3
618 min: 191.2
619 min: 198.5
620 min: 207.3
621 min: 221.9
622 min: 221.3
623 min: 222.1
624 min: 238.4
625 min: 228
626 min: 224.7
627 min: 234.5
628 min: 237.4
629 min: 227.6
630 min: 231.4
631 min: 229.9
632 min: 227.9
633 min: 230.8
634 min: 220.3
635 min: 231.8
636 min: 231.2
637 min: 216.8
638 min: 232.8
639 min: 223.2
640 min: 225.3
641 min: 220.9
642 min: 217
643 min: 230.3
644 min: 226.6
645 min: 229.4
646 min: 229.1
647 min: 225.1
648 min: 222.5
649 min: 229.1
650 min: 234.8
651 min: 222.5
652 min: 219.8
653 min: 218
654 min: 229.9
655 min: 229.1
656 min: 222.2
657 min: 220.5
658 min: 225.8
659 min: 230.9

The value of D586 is 6.1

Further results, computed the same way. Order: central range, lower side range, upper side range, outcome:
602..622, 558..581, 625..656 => 5.0 min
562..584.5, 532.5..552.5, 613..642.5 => 1.9 min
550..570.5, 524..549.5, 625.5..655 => 0.2 min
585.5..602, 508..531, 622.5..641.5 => 4.6 min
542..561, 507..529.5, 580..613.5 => -1.8 min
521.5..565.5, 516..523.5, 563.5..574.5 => -0.5 min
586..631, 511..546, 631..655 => 9.4 min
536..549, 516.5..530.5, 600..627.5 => -0.2 min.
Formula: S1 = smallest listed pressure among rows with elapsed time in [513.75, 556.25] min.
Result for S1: 197.5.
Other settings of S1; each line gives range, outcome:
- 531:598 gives 148.7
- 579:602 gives 130.8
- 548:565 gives 205.8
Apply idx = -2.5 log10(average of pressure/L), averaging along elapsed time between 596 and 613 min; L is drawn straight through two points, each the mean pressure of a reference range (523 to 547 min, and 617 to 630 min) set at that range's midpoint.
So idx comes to 0.45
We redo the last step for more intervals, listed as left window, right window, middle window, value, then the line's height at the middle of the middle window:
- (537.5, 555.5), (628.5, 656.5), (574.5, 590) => 0.23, 215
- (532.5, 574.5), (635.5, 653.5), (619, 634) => -0.02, 222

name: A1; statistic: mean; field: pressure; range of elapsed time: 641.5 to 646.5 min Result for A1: 226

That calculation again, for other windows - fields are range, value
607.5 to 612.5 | 143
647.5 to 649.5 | 226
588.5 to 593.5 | 173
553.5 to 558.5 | 213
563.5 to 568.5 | 204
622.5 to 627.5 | 230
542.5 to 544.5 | 201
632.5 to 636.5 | 229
